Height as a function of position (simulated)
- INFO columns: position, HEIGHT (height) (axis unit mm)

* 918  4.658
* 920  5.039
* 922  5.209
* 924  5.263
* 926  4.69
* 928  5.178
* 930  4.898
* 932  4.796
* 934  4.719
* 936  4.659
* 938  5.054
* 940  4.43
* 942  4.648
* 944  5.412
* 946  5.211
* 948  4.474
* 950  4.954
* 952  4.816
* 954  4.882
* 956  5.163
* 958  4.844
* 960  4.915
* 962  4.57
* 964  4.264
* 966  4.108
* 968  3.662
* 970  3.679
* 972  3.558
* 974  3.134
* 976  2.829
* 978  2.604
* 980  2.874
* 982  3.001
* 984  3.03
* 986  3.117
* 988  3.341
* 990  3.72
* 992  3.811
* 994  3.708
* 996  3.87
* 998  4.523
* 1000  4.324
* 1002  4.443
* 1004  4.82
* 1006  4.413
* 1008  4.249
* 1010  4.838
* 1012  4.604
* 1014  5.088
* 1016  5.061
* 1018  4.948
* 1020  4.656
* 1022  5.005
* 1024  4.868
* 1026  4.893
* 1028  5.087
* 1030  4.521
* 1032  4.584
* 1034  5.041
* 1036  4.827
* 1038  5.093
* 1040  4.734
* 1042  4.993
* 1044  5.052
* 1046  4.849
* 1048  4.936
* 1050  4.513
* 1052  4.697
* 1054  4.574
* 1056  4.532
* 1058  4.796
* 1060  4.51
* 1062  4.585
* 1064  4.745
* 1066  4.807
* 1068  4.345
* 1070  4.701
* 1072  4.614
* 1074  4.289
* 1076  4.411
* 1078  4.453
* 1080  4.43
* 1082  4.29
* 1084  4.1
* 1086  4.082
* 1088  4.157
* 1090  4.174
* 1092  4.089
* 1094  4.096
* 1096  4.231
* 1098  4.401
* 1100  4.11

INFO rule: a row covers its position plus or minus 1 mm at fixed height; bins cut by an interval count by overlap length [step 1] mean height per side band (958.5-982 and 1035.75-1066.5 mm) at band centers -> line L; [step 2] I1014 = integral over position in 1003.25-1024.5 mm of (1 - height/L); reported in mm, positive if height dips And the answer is -2.6 mm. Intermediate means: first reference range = 3.65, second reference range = 4.76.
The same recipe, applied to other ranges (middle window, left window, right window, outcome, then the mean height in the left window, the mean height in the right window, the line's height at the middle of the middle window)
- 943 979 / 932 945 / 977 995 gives -1.5 mm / 4.82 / 3.25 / 4.07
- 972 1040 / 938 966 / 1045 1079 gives 7.1 mm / 4.8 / 4.61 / 4.71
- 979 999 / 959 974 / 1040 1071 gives 3.4 mm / 4.04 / 4.71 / 4.21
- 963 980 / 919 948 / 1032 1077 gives 5.0 mm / 4.93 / 4.71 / 4.86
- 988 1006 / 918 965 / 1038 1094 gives 2.3 mm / 4.87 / 4.54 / 4.72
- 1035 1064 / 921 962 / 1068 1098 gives -2.1 mm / 4.9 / 4.3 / 4.44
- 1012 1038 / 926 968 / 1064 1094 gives -2.0 mm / 4.77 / 4.36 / 4.53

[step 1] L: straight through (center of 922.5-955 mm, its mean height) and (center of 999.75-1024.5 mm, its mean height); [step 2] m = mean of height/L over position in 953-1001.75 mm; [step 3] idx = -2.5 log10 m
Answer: 0.25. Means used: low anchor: 4.89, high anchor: 4.73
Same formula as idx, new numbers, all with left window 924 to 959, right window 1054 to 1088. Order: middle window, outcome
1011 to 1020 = -0.06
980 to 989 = 0.46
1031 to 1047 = -0.07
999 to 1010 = 0.05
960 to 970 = 0.15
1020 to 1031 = -0.05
